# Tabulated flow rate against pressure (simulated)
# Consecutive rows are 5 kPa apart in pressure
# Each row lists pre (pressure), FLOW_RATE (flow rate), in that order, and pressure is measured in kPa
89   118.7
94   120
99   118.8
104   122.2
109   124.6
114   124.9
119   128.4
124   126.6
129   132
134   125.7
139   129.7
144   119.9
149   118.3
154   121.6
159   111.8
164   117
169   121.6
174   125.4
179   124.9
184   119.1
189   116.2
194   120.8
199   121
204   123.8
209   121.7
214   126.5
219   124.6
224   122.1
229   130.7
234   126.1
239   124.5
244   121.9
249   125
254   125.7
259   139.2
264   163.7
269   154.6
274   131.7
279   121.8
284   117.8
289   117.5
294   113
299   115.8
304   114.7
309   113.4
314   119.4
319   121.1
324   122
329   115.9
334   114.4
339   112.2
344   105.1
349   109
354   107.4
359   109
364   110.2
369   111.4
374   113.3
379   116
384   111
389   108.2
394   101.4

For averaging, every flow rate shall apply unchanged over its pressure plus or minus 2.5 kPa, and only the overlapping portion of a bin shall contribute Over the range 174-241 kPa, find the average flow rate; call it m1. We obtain 123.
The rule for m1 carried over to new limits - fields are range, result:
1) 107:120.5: 126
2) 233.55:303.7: 128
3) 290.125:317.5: 116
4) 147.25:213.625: 120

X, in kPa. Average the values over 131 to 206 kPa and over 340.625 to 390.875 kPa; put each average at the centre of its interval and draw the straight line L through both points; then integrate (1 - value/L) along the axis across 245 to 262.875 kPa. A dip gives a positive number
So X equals -2.38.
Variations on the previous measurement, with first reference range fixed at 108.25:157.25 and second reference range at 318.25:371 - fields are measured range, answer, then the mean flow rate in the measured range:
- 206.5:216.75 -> -0.33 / 124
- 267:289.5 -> -2.48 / 129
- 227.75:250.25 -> -1.29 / 125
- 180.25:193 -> 0.32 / 119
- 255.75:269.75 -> -4.02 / 151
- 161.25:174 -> 0.26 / 120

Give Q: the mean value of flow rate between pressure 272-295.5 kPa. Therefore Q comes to 120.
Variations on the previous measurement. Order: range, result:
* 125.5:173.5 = 122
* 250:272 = 144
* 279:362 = 114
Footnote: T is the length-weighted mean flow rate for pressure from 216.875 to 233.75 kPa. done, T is 126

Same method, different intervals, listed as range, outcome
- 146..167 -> 117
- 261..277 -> 149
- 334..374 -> 110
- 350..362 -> 108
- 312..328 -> 120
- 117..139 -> 128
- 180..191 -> 119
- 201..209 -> 123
